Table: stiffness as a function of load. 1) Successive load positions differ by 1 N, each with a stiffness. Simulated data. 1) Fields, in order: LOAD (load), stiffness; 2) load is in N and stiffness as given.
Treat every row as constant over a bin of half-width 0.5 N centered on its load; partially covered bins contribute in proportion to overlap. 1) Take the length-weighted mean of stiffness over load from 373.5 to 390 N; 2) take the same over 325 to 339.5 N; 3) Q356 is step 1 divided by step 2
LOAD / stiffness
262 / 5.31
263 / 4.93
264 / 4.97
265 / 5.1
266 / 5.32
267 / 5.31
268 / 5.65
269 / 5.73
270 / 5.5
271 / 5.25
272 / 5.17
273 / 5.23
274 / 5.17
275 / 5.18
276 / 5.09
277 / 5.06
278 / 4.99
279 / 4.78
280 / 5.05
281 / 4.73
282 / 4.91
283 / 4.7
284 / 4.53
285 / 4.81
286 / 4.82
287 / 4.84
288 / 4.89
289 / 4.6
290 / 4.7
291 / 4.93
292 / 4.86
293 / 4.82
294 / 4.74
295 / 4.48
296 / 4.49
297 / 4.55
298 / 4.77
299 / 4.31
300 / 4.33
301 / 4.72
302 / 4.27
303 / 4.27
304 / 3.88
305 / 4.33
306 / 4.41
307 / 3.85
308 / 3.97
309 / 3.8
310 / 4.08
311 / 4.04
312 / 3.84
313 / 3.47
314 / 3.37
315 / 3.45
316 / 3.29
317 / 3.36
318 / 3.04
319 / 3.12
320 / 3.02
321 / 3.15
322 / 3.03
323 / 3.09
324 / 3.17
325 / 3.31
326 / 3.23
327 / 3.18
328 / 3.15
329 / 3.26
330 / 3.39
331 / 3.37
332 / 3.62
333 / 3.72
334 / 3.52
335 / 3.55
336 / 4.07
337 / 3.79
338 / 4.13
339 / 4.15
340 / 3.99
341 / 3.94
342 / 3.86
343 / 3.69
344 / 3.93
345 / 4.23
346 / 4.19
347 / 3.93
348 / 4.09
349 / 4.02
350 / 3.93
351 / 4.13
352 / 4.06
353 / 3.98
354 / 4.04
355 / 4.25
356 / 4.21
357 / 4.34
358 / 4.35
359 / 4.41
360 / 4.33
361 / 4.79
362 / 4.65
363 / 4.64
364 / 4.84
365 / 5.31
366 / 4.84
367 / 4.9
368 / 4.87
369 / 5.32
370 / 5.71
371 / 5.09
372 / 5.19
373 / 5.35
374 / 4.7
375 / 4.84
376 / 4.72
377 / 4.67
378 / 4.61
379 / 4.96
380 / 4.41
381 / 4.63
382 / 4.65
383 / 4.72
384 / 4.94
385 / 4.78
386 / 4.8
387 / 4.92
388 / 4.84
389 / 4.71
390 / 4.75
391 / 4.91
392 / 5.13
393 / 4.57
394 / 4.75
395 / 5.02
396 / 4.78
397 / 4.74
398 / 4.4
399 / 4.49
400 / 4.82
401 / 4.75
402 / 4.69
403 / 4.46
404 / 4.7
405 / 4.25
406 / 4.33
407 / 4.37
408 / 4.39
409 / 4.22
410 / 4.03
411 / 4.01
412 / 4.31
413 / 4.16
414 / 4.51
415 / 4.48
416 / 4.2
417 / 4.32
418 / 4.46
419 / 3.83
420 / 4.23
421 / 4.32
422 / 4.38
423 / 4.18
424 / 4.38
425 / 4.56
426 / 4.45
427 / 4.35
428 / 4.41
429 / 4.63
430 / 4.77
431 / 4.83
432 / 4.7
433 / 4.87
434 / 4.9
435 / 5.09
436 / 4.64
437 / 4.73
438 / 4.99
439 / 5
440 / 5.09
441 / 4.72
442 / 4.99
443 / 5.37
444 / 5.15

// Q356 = 1.3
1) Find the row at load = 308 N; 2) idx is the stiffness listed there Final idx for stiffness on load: 3.97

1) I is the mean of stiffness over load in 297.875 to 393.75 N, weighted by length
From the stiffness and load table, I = 4.18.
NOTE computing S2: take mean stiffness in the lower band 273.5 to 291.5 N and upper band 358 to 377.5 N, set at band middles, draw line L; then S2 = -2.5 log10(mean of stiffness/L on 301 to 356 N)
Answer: 0.29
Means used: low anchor 4.88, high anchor 4.89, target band 3.74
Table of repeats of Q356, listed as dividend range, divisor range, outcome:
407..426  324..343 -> 1.19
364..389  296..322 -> 1.27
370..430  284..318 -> 1.08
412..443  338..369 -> 1.06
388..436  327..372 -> 1.08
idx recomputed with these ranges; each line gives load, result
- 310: 4.08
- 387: 4.92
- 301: 4.72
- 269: 5.73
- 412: 4.31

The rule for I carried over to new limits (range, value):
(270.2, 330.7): 4.21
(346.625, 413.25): 4.61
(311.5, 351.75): 3.6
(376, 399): 4.75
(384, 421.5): 4.53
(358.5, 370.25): 4.87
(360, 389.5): 4.87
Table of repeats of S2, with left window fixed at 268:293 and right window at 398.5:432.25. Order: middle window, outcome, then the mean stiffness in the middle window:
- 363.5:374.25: -0.11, 5.11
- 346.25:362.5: 0.11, 4.22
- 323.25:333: 0.40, 3.31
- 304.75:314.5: 0.24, 3.91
